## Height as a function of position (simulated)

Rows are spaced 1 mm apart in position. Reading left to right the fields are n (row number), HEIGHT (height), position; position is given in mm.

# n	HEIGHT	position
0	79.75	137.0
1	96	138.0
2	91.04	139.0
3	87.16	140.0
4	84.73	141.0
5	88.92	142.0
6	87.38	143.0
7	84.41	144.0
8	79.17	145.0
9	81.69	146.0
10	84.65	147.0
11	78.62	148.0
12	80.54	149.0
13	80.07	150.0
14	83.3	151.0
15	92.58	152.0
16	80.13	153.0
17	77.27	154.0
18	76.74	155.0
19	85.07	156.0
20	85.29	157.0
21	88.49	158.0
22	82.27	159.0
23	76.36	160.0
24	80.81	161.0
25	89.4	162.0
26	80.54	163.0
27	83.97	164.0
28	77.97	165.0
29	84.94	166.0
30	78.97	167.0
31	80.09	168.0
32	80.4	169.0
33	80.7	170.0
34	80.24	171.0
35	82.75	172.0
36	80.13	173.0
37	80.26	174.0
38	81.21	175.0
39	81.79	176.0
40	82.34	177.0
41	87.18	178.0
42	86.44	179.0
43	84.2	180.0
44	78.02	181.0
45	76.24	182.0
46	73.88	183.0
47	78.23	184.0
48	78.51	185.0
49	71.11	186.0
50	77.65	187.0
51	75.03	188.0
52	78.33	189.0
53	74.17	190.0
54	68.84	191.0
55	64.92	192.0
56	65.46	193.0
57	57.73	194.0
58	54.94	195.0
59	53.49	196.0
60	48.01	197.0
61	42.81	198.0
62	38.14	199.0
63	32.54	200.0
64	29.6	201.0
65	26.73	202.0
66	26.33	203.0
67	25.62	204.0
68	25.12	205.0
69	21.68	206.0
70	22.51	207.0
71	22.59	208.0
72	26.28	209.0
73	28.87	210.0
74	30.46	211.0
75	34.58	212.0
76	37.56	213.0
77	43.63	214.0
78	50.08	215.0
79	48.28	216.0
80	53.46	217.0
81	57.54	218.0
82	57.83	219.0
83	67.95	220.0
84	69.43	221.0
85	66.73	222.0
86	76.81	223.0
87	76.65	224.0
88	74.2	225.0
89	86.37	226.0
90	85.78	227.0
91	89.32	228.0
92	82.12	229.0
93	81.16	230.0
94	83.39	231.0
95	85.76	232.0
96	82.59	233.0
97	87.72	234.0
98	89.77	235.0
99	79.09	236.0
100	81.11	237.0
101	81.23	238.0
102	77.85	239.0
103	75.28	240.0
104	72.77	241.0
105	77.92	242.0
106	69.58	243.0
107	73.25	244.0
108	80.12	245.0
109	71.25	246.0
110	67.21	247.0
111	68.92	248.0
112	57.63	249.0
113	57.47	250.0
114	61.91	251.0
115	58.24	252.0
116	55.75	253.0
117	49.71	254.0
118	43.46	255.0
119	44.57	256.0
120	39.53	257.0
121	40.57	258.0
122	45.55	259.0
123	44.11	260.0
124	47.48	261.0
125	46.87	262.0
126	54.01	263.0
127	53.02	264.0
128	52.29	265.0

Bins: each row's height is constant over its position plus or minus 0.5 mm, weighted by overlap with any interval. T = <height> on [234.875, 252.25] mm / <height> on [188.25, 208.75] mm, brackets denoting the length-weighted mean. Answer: 1.63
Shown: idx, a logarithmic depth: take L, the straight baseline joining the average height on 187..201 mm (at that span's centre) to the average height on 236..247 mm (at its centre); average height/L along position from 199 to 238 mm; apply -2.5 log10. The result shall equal 0.208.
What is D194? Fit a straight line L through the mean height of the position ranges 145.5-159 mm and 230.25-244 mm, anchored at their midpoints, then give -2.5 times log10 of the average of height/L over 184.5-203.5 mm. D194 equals 0.41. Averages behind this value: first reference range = 82.6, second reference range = 80.1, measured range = 56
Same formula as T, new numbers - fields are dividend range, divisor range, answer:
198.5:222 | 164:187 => 0.48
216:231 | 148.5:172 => 0.89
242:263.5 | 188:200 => 0.97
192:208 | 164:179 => 0.47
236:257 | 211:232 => 1.00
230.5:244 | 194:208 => 2.30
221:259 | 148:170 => 0.86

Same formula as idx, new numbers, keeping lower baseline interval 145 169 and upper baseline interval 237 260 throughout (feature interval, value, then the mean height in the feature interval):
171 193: -0.02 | 77.9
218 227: -0.06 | 72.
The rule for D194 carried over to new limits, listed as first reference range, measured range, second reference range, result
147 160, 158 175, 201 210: -0.201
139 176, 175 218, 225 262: 0.378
